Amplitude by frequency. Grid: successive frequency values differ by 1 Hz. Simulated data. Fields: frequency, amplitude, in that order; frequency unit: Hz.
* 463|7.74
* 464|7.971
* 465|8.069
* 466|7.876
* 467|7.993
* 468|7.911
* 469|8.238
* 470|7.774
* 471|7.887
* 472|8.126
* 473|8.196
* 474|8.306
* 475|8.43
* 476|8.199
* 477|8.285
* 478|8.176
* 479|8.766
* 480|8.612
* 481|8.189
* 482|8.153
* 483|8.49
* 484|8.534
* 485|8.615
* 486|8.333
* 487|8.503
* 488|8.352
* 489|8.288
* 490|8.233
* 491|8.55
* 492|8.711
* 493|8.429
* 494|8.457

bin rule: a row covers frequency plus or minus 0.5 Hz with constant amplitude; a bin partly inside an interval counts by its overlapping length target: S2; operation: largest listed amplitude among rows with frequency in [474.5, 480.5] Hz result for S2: 8.766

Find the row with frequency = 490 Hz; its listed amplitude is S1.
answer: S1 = 8.233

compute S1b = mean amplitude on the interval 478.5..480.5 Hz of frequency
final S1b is 8.69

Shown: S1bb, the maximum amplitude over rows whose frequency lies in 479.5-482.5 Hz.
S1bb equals 8.612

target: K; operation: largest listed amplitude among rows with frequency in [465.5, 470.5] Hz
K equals 8.238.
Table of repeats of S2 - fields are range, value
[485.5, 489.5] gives 8.503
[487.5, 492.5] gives 8.711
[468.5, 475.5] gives 8.43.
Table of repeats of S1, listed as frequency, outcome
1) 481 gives 8.189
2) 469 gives 8.238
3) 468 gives 7.911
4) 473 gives 8.196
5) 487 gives 8.503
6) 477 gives 8.285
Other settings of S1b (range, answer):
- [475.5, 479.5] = 8.36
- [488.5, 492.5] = 8.45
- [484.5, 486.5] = 8.47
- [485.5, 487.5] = 8.42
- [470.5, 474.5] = 8.13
